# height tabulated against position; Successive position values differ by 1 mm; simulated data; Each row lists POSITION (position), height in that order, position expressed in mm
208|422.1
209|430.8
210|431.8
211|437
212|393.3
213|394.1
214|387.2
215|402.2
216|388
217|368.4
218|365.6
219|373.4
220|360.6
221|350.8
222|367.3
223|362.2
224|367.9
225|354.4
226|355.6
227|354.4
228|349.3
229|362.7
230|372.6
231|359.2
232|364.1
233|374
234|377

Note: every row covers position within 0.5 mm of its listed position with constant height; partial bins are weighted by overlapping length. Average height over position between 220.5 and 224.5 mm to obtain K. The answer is 362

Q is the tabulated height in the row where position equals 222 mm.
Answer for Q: 367.3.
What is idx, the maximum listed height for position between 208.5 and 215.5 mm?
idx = 437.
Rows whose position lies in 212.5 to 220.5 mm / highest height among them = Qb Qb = 402.2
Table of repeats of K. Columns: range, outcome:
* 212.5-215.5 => 394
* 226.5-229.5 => 355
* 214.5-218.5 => 381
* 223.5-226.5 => 359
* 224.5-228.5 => 353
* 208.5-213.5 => 417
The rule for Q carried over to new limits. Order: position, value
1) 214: 387.2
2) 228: 349.3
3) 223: 362.2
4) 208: 422.1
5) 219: 373.4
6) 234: 377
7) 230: 372.6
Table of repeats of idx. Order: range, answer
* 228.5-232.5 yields 372.6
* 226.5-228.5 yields 354.4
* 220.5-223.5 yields 367.3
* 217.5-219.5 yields 373.4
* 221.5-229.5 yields 367.9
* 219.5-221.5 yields 360.6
